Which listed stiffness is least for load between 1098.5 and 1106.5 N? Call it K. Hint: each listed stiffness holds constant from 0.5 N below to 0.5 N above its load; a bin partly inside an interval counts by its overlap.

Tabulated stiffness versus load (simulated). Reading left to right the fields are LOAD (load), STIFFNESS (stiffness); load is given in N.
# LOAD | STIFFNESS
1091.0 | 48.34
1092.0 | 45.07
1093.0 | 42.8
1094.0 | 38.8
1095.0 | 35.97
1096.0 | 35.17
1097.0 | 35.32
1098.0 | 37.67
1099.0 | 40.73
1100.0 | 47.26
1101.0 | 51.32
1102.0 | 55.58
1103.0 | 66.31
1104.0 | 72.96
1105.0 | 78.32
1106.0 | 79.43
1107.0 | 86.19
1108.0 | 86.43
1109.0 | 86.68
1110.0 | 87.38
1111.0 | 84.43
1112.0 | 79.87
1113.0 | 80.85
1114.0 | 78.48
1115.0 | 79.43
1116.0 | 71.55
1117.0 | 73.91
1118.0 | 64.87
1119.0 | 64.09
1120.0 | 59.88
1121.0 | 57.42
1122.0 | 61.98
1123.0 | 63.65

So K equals 40.73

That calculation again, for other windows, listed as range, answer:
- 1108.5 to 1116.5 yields 71.55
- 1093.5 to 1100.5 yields 35.17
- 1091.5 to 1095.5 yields 35.97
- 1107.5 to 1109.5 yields 86.43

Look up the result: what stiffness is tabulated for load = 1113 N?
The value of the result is 80.85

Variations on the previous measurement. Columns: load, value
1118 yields 64.87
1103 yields 66.31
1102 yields 55.58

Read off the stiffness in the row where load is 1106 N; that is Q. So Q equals 79.43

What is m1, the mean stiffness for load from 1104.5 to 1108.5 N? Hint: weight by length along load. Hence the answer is 82.6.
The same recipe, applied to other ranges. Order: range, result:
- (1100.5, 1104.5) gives 61.5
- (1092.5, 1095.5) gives 39.2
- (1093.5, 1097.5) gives 36.3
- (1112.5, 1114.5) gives 79.7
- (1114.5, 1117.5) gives 75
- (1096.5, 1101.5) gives 42.5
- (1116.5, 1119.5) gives 67.6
